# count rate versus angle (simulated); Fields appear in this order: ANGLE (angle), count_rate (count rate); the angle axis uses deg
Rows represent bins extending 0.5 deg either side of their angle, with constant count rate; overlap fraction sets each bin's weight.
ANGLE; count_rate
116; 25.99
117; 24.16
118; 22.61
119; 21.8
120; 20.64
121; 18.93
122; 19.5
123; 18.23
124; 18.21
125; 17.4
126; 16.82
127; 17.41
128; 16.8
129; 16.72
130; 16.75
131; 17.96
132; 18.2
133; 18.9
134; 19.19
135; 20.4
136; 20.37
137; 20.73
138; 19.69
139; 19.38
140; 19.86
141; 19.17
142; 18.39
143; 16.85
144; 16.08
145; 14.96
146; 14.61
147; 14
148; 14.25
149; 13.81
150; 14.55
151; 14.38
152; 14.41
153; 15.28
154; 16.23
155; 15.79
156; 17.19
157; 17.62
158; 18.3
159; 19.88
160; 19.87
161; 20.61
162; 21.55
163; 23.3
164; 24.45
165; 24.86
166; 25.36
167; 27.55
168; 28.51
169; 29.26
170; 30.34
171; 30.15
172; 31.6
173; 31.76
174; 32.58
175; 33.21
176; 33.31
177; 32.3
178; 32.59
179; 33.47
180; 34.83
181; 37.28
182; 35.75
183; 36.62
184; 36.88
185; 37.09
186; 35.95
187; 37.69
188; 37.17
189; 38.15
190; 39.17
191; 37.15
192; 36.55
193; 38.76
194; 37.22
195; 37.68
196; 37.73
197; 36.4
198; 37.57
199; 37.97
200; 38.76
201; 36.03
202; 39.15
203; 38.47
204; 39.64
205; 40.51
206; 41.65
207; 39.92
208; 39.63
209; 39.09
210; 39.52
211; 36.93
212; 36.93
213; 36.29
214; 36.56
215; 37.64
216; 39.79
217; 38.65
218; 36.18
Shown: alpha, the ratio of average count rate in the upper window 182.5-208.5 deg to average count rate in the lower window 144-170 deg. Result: 1.96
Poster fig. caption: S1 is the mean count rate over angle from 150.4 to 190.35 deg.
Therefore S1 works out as 28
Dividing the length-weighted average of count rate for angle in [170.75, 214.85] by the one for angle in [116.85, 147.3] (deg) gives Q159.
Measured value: 1.98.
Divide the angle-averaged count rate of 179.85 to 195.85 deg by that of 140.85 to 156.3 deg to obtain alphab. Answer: 2.40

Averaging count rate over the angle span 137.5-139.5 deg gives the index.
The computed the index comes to 19.5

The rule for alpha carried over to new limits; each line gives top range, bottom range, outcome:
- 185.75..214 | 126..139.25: 2.05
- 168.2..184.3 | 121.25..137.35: 1.81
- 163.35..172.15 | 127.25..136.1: 1.52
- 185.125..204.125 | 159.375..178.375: 1.35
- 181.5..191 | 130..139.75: 1.93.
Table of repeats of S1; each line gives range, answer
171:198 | 35.7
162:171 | 26.6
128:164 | 17.8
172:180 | 32.8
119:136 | 18.4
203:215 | 38.7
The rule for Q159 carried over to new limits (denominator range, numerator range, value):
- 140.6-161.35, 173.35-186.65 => 2.11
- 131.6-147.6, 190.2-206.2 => 2.10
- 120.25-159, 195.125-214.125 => 2.21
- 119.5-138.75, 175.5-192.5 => 1.94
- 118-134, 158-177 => 1.46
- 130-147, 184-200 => 2.06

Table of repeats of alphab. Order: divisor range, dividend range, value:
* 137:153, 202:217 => 2.36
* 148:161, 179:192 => 2.23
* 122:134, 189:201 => 2.12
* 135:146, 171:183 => 1.82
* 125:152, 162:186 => 1.81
